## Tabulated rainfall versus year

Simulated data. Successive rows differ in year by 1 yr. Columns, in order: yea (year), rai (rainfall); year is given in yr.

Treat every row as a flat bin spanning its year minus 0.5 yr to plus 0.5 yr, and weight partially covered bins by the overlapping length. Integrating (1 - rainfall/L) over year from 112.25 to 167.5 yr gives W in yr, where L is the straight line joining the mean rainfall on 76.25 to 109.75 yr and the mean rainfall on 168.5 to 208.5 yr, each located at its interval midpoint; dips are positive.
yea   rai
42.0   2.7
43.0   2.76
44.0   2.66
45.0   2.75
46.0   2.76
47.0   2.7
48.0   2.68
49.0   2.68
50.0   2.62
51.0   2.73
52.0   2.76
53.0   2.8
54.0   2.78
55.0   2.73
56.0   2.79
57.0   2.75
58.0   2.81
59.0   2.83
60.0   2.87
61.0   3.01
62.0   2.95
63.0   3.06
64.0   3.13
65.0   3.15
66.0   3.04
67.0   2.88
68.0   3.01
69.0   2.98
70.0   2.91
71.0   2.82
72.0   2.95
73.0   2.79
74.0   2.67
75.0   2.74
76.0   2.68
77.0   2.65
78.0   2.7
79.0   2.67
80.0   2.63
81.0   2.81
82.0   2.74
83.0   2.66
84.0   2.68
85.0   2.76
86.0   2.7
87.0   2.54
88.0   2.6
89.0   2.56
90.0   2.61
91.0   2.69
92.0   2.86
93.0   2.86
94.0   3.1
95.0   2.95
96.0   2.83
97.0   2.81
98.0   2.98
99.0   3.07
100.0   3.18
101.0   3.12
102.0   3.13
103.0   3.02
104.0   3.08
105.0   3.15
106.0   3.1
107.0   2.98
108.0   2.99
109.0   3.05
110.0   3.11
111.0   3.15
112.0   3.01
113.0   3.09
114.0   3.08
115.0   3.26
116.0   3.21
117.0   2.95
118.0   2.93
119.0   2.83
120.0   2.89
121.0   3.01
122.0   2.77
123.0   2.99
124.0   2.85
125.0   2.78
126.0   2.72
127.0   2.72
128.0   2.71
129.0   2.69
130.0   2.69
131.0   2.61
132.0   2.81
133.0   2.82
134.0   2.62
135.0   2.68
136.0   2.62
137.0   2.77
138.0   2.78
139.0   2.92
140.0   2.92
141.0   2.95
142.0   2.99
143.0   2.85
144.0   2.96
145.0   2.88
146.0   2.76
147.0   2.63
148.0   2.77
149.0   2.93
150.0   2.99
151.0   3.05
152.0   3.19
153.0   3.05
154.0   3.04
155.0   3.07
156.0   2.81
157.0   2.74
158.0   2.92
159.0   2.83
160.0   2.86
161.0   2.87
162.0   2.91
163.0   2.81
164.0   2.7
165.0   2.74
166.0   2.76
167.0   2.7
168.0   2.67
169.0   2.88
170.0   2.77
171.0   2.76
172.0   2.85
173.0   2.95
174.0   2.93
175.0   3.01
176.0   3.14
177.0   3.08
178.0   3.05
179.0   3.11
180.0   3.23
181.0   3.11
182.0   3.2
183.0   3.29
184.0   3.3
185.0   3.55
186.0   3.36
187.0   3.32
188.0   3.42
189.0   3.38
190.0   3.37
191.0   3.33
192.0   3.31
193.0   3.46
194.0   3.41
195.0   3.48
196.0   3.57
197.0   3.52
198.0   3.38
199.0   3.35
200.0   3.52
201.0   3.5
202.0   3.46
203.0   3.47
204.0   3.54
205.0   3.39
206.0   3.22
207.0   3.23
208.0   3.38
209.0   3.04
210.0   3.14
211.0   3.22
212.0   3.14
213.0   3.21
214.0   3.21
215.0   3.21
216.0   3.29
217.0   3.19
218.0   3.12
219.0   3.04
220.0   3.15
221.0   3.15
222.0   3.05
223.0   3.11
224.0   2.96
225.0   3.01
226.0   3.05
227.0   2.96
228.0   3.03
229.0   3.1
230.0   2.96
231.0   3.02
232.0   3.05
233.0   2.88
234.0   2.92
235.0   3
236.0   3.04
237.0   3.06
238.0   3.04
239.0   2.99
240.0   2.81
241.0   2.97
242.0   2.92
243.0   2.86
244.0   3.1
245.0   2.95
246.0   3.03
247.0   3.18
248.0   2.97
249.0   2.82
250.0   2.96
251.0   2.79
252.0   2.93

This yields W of 3.45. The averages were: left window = 2.86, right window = 3.26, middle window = 2.86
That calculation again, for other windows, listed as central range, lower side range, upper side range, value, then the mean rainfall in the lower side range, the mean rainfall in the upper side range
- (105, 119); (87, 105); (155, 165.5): -0.86 yr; 2.91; 2.83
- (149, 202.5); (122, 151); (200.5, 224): -1.48 yr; 2.8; 3.23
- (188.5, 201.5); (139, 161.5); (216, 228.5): -1.79 yr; 2.91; 3.08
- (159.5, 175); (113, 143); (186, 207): 1.74 yr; 2.85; 3.41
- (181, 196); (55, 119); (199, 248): -1.48 yr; 2.9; 3.12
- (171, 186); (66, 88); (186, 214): 0.61 yr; 2.76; 3.36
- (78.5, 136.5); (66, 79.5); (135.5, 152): -0.61 yr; 2.81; 2.87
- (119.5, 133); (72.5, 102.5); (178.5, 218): 0.86 yr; 2.79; 3.33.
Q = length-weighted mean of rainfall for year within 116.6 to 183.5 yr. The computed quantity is 2.88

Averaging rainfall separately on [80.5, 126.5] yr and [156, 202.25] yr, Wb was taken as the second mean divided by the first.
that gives 1.07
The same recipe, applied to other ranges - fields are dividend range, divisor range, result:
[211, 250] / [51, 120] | 1.05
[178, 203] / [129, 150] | 1.20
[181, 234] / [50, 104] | 1.14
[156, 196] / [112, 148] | 1.08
